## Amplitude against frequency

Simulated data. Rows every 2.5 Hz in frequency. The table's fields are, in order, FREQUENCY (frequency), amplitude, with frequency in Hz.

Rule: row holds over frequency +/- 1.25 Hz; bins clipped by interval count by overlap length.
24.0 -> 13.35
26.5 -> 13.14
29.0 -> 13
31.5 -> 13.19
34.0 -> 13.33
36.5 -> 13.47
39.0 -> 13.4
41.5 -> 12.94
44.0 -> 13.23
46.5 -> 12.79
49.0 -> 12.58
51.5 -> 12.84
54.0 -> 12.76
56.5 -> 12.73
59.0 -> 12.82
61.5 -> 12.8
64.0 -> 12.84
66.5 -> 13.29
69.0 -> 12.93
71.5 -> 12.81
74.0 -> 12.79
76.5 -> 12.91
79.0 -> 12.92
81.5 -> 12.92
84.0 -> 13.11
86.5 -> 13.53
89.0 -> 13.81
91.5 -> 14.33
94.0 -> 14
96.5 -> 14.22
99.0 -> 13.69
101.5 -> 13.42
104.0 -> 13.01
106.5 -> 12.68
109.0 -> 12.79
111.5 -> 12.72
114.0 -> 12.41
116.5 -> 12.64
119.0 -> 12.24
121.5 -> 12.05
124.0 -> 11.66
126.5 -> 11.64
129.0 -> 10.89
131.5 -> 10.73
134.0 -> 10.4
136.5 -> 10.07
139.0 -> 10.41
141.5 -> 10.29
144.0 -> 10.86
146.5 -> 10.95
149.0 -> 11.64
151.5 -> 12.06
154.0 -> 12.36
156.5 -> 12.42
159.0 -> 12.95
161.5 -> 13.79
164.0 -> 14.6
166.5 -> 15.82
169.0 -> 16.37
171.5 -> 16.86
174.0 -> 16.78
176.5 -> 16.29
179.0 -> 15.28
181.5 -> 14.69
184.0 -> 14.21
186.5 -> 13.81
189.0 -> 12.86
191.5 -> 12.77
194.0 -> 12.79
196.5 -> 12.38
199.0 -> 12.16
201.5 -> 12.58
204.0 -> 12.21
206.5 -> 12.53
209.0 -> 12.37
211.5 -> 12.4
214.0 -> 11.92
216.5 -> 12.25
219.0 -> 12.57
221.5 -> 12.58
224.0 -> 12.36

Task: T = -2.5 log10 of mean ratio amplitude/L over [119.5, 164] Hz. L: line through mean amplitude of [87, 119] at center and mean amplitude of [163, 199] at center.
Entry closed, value 0.20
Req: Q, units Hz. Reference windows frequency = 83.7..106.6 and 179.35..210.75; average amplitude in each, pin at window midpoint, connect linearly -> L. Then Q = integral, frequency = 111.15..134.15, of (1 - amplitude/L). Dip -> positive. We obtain 2.9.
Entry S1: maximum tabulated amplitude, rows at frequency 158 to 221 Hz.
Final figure 16.86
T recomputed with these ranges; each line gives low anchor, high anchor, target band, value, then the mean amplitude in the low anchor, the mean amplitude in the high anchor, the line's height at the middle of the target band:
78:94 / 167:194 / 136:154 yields 0.288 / 13.5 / 14.9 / 14.4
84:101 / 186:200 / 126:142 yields 0.254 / 13.8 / 12.8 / 13.4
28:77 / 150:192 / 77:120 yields 0.025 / 13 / 14.4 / 13.5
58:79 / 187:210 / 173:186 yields -0.212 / 12.9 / 12.6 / 12.6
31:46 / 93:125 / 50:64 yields 0.030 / 13.2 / 12.9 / 13.1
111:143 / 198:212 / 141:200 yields -0.141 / 11.4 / 12.4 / 11.9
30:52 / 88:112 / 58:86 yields 0.030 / 13.1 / 13.5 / 13.3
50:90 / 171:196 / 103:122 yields 0.080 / 13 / 14.5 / 13.5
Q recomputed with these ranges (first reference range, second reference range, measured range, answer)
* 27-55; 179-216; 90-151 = 4.23 Hz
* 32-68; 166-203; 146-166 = 1.81 Hz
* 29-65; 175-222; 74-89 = -0.12 Hz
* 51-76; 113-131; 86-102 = -2.00 Hz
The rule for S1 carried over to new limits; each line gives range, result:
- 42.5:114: 14.33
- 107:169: 16.37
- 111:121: 12.72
